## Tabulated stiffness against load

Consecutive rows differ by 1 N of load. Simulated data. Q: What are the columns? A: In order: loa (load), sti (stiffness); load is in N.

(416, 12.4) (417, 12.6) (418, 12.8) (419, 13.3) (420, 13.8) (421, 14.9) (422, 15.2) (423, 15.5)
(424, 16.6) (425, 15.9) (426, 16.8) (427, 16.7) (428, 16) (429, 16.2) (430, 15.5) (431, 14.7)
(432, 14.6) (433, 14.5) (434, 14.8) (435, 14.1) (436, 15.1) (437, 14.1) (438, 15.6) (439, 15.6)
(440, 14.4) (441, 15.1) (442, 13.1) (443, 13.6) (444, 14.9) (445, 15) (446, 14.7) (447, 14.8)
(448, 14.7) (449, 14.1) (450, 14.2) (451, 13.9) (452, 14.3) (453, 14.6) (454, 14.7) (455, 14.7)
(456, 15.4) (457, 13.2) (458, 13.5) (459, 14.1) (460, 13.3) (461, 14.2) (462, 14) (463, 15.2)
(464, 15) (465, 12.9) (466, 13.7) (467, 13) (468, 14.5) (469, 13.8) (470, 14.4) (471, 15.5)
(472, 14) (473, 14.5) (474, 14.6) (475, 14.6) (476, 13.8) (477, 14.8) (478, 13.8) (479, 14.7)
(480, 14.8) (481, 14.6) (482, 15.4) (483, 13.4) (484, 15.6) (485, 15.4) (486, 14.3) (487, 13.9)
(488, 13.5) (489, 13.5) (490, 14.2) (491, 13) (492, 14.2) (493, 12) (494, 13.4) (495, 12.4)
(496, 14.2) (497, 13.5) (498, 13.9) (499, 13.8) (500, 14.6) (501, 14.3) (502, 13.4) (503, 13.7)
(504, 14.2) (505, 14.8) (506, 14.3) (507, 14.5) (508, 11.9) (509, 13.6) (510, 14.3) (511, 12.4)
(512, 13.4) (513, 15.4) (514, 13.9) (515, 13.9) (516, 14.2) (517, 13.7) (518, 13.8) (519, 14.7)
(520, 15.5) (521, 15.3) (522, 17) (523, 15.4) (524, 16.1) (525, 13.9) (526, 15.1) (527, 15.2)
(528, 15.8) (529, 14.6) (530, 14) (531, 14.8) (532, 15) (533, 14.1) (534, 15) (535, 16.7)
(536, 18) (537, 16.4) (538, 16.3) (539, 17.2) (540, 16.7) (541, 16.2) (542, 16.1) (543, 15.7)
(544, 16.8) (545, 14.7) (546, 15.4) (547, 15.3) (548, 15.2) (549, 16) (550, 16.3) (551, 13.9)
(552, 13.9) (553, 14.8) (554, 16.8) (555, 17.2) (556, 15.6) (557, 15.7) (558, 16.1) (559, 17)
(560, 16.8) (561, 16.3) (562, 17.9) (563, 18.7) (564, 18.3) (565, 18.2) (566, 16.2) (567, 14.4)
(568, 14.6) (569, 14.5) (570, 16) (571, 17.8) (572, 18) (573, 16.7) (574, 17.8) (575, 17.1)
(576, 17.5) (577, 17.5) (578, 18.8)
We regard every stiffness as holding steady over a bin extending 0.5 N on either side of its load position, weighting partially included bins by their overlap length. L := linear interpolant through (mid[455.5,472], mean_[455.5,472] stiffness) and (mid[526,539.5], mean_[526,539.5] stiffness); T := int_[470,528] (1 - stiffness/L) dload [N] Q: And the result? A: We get 2.4 N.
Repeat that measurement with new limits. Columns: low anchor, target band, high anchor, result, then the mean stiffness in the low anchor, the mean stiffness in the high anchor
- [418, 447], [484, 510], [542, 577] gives 3.0 N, 15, 16.3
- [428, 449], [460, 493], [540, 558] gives 1.9 N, 14.8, 15.7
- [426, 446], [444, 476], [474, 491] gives 0.8 N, 15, 14.4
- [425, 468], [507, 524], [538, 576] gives 1.4 N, 14.6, 16.3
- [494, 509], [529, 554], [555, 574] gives 0.0 N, 13.8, 16.6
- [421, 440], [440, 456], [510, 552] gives 0.9 N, 15.4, 15.2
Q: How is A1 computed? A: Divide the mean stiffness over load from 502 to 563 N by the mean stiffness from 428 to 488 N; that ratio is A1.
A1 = 1.1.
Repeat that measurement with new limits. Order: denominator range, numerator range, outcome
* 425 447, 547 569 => 1.07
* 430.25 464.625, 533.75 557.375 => 1.10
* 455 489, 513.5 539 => 1.06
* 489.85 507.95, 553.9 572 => 1.21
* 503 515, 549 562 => 1.15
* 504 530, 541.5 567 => 1.12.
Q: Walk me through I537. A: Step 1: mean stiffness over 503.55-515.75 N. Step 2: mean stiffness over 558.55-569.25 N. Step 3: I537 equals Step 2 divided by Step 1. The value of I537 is 1.2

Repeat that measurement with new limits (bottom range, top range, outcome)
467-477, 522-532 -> 1.05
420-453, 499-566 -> 1.03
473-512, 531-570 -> 1.15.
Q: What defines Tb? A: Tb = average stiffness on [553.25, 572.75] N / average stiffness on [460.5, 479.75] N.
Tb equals 1.16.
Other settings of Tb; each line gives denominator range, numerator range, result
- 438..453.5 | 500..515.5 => 0.96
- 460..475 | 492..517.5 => 0.97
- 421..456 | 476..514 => 0.93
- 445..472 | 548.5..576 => 1.15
